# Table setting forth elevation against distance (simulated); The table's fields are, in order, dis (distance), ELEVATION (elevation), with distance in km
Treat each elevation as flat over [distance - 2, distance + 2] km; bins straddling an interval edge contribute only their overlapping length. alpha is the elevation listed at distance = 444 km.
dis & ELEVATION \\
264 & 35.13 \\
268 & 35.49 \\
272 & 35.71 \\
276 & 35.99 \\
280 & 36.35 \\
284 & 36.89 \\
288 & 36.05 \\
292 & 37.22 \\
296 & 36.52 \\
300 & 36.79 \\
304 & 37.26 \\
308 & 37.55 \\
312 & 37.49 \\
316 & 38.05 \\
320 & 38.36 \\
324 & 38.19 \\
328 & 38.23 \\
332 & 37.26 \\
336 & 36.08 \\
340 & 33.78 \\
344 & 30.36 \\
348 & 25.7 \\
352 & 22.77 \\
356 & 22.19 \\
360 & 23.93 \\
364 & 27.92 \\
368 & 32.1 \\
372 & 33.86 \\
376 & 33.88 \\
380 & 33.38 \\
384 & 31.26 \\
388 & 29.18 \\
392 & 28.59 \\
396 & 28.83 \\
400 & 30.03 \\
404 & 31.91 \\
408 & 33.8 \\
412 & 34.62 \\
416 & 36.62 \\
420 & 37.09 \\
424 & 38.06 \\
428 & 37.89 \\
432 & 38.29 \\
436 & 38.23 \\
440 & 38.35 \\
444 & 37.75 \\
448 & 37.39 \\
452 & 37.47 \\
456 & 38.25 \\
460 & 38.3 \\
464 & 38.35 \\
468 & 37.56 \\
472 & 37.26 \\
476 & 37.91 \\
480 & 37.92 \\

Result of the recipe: 37.75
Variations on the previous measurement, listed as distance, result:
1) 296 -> 36.52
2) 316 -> 38.05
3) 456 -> 38.25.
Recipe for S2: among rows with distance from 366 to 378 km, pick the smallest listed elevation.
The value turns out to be 32.1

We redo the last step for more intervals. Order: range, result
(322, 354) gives 22.77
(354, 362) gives 22.19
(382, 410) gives 28.59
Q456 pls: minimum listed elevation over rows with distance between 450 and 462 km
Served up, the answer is 37.47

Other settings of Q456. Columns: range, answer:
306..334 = 37.26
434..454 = 37.39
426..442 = 37.89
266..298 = 35.49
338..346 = 30.36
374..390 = 29.18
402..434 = 31.91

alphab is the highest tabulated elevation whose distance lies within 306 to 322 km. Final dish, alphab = 38.36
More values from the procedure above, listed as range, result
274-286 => 36.89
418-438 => 38.29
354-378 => 33.88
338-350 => 33.78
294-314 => 37.55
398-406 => 31.91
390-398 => 28.83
